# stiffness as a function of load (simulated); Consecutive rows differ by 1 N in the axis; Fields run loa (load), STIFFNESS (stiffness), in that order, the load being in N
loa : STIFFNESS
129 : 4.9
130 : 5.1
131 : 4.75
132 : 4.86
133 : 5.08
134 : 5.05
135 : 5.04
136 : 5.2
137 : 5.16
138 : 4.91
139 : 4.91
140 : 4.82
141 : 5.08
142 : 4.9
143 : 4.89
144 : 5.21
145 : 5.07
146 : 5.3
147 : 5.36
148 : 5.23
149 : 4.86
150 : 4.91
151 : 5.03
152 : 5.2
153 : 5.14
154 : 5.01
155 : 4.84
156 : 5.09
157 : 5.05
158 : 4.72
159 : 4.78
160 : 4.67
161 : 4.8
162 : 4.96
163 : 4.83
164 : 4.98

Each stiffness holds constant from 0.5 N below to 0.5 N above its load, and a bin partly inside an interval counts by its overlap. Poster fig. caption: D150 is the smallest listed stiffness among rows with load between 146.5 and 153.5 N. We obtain 4.86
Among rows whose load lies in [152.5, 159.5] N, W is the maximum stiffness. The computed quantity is 5.14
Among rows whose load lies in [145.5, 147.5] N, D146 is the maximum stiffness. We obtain 5.36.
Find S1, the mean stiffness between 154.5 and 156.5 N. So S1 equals 4.96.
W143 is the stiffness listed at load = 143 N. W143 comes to 4.89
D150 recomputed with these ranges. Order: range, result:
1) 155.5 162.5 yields 4.67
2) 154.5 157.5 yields 4.84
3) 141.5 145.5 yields 4.89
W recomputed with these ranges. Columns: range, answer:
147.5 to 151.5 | 5.23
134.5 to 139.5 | 5.2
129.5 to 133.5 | 5.1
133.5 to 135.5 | 5.05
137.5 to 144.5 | 5.21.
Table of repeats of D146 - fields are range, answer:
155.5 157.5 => 5.09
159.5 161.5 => 4.8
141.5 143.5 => 4.9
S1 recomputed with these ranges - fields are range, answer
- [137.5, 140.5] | 4.88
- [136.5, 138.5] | 5.04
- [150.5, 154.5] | 5.09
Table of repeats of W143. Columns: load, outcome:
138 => 4.91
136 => 5.2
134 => 5.05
